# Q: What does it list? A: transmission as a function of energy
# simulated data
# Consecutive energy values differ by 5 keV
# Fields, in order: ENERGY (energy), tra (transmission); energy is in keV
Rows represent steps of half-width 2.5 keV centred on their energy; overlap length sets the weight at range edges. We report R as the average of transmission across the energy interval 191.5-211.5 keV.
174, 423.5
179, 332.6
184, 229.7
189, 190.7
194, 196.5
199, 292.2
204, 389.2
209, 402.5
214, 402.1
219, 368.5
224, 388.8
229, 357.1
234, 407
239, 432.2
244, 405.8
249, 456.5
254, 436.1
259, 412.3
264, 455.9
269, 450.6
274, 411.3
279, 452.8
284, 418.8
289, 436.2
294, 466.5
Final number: 320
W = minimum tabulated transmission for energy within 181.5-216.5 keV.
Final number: 190.7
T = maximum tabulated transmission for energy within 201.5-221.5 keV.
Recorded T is 402.5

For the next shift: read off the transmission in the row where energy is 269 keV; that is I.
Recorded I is 450.6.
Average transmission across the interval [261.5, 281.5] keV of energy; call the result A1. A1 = 443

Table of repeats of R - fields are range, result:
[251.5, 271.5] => 439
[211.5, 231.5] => 379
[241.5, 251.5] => 431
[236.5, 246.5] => 419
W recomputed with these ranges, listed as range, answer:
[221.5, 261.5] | 357.1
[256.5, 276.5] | 411.3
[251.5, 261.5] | 412.3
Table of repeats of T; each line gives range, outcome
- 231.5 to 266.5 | 456.5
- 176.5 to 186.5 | 332.6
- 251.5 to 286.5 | 455.9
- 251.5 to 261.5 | 436.1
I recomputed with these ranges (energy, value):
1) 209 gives 402.5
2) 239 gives 432.2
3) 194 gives 196.5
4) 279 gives 452.8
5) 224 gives 388.8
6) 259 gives 412.3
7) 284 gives 418.8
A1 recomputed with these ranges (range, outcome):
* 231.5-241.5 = 420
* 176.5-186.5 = 281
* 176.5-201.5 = 248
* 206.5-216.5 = 402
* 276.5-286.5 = 436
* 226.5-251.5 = 412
